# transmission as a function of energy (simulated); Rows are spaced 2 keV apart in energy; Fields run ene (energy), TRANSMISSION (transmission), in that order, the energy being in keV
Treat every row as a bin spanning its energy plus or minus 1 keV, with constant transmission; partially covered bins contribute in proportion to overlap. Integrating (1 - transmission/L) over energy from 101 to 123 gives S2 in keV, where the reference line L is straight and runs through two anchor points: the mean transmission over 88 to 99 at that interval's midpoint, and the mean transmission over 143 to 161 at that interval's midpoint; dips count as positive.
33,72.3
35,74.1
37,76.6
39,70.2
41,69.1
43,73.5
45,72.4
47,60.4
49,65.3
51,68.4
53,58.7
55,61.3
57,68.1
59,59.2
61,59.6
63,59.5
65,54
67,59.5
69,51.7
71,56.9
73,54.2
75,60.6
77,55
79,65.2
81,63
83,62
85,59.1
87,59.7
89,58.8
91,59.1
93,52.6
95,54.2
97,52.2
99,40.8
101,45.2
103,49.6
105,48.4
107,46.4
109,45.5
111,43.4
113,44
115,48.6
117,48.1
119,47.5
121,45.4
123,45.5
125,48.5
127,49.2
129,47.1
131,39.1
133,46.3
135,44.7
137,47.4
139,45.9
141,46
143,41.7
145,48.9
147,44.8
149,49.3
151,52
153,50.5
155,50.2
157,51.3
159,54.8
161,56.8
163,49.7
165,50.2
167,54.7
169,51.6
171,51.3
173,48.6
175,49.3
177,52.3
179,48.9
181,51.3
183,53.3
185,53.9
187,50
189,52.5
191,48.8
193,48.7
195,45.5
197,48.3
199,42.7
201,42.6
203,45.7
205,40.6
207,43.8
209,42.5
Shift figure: 2.60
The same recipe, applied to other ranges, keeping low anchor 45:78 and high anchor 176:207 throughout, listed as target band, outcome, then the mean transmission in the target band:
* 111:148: 5.4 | 46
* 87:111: 2.6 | 50.4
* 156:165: -0.3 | 52.8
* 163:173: -0.2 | 51.4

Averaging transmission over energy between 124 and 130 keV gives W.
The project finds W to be 48.3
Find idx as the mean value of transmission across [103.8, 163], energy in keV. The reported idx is 47.5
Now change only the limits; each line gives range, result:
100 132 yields 46.3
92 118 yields 47.6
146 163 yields 51.1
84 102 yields 53.5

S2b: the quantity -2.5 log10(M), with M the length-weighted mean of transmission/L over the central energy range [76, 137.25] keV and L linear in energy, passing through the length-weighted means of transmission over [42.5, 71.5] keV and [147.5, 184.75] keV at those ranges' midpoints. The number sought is 0.14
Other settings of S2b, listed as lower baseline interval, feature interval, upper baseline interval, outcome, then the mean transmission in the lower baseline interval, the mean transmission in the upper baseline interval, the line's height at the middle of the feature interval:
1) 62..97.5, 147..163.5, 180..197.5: 0.023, 57.7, 50.3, 52.6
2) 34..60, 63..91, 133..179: 0.071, 67.5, 49.5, 62.5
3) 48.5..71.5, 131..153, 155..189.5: 0.161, 60.1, 51.7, 54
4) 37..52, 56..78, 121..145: 0.091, 69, 45.7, 63.1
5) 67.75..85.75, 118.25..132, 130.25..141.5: 0.034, 58.6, 45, 47.5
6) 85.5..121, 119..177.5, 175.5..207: 0.005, 49.7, 48.2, 48.9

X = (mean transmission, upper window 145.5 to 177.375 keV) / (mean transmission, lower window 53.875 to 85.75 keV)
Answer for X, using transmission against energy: 0.9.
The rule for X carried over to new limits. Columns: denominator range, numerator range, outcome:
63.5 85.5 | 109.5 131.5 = 0.79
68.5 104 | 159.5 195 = 0.92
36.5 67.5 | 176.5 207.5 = 0.74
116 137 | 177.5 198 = 1.09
